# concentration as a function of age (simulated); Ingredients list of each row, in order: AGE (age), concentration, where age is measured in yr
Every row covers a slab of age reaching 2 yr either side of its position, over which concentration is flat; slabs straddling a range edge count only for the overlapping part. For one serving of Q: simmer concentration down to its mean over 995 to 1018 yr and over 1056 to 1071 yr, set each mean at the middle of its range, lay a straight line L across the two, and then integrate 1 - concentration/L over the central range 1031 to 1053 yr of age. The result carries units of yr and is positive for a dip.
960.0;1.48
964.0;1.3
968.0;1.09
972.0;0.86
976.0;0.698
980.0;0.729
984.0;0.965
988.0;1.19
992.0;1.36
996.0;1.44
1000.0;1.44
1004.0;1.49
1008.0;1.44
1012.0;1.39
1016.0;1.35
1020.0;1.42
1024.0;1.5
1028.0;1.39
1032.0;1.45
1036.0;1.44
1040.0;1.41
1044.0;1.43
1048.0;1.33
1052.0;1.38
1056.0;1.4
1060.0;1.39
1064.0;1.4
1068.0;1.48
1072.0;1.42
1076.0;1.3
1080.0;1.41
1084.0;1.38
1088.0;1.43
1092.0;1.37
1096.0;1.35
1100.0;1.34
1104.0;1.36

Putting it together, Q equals 0.24 yr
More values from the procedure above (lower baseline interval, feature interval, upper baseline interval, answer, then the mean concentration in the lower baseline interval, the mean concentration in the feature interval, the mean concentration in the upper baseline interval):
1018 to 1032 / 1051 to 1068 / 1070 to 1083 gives -0.1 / 1.44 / 1.4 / 1.38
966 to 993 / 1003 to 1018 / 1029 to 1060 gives -3.0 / 0.971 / 1.41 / 1.4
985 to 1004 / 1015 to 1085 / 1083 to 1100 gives -2.0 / 1.35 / 1.41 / 1.38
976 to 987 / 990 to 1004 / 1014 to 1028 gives -4.6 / 0.851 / 1.42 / 1.42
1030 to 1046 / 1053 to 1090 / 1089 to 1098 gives -0.2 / 1.43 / 1.4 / 1.37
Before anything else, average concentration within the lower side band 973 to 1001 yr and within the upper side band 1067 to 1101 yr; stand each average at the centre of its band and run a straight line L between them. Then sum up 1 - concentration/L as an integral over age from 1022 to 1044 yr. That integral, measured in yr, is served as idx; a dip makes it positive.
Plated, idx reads -3.6 yr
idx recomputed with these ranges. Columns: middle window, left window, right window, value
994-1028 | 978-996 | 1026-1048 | -4.9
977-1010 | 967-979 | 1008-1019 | -3.0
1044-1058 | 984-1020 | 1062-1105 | 0.0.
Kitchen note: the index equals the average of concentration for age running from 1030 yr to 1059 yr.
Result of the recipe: 1.41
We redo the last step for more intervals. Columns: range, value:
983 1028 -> 1.37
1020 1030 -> 1.44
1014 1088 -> 1.41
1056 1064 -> 1.4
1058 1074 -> 1.42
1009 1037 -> 1.42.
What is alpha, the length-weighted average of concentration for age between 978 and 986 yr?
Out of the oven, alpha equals 0.847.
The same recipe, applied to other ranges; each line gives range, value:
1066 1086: 1.4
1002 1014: 1.44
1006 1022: 1.4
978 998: 1.14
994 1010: 1.45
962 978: 0.987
